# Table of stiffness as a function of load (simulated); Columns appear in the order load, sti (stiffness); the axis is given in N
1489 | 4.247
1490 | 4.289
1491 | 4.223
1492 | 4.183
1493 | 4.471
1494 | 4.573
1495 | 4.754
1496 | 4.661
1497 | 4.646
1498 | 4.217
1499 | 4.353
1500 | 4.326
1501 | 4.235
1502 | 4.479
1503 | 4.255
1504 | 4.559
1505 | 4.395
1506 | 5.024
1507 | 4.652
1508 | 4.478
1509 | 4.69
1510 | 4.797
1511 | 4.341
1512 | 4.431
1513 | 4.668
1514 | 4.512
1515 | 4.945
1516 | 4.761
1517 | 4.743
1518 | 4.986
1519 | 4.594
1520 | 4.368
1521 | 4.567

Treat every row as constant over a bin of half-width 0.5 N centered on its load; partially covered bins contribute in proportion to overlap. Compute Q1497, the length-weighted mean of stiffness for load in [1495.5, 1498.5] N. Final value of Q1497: 4.51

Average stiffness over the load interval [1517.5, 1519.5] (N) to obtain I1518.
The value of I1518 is 4.79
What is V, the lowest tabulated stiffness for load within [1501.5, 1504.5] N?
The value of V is 4.255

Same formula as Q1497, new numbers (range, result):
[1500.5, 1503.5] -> 4.32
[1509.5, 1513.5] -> 4.56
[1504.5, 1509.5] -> 4.65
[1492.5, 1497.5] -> 4.62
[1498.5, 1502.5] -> 4.35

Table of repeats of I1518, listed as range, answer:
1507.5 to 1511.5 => 4.58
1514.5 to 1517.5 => 4.82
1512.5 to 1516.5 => 4.72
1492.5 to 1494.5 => 4.52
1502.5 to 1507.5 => 4.58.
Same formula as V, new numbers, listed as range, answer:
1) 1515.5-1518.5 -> 4.743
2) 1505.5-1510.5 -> 4.478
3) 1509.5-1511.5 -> 4.341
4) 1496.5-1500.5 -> 4.217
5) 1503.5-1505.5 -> 4.395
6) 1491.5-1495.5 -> 4.183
